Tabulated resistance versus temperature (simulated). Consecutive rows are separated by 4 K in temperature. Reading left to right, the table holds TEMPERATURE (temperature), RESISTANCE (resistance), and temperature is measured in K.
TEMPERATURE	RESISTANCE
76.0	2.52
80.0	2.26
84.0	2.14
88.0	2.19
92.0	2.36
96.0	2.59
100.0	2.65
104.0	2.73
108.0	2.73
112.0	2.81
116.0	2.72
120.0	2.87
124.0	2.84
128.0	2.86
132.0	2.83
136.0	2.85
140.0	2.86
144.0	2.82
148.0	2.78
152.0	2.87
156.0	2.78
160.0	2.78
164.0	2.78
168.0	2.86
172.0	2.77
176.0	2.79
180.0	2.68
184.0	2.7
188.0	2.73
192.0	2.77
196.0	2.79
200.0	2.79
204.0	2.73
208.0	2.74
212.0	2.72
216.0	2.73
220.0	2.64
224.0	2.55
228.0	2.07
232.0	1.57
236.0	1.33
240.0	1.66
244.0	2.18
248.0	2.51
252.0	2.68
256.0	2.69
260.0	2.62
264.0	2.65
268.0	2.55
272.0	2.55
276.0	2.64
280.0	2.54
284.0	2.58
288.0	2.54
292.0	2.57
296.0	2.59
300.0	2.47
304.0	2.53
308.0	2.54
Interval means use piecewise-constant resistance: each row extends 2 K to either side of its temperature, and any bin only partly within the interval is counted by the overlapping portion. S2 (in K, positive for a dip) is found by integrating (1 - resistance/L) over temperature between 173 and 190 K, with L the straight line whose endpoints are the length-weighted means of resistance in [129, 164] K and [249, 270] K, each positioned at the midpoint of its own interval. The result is 0.2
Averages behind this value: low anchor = 2.82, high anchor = 2.63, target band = 2.73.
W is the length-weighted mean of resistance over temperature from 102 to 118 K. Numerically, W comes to 2.75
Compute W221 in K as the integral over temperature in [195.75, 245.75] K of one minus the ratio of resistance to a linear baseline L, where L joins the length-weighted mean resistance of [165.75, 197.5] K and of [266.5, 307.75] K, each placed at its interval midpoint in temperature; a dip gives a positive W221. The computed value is 6.7 K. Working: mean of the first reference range 2.76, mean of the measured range 2.33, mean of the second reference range 2.56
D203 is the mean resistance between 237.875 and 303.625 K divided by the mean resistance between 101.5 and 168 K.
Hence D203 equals 0.89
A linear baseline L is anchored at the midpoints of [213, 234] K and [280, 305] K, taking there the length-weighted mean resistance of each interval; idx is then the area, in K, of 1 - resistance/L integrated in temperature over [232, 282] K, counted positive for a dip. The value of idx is 1.9 K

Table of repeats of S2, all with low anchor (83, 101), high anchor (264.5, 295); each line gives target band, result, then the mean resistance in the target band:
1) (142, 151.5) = -1.4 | 2.81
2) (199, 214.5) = -1.5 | 2.74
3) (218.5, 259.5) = 5.4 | 2.2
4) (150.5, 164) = -1.9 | 2.8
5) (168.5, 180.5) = -1.5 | 2.77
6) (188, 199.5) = -1.3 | 2.77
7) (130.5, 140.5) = -1.7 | 2.85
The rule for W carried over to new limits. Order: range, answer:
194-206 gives 2.77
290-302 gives 2.54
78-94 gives 2.24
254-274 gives 2.61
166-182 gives 2.77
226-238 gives 1.66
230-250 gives 1.85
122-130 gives 2.85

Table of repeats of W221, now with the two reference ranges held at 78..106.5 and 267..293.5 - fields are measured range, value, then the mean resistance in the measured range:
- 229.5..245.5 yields 5.39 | 1.68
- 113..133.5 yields -3.16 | 2.82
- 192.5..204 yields -1.25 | 2.78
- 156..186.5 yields -3.47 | 2.77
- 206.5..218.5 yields -1.00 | 2.73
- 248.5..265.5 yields -0.65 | 2.65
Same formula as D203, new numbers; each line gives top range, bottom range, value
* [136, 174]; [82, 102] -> 1.18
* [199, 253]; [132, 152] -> 0.82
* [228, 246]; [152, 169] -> 0.62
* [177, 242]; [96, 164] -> 0.88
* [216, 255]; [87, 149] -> 0.80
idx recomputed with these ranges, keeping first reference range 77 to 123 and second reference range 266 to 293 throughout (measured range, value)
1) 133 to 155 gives -2.36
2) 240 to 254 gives 1.21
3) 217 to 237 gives 3.60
